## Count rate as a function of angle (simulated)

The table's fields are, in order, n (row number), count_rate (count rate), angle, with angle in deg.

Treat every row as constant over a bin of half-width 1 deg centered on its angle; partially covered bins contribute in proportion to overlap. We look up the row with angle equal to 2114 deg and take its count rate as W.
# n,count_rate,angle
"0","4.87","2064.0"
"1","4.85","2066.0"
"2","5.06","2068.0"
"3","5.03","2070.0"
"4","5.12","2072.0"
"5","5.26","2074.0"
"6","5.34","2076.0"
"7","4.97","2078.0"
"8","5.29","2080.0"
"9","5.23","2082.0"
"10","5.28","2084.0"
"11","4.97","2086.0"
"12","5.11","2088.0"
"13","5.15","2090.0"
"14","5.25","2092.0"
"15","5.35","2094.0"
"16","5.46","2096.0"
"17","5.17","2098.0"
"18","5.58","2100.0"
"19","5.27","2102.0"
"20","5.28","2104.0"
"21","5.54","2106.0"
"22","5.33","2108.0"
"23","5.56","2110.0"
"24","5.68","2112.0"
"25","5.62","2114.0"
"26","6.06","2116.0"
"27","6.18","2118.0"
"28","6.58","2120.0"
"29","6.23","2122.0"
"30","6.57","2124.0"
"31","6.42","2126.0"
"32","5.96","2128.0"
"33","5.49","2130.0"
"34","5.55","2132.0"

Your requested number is 5.62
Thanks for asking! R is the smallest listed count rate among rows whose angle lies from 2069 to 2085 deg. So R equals 4.97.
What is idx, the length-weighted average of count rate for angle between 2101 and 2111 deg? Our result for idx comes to 5.4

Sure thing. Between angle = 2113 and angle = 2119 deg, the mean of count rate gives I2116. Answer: 5.95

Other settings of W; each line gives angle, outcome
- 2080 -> 5.29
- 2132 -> 5.55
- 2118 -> 6.18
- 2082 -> 5.23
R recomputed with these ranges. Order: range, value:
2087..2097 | 5.11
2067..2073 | 5.03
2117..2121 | 6.18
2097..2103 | 5.17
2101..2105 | 5.27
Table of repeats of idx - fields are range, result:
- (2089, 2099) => 5.28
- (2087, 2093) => 5.17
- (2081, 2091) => 5.15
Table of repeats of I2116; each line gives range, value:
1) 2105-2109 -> 5.44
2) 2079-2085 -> 5.27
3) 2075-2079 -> 5.15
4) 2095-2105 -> 5.35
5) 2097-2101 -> 5.38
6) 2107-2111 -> 5.45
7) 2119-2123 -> 6.41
